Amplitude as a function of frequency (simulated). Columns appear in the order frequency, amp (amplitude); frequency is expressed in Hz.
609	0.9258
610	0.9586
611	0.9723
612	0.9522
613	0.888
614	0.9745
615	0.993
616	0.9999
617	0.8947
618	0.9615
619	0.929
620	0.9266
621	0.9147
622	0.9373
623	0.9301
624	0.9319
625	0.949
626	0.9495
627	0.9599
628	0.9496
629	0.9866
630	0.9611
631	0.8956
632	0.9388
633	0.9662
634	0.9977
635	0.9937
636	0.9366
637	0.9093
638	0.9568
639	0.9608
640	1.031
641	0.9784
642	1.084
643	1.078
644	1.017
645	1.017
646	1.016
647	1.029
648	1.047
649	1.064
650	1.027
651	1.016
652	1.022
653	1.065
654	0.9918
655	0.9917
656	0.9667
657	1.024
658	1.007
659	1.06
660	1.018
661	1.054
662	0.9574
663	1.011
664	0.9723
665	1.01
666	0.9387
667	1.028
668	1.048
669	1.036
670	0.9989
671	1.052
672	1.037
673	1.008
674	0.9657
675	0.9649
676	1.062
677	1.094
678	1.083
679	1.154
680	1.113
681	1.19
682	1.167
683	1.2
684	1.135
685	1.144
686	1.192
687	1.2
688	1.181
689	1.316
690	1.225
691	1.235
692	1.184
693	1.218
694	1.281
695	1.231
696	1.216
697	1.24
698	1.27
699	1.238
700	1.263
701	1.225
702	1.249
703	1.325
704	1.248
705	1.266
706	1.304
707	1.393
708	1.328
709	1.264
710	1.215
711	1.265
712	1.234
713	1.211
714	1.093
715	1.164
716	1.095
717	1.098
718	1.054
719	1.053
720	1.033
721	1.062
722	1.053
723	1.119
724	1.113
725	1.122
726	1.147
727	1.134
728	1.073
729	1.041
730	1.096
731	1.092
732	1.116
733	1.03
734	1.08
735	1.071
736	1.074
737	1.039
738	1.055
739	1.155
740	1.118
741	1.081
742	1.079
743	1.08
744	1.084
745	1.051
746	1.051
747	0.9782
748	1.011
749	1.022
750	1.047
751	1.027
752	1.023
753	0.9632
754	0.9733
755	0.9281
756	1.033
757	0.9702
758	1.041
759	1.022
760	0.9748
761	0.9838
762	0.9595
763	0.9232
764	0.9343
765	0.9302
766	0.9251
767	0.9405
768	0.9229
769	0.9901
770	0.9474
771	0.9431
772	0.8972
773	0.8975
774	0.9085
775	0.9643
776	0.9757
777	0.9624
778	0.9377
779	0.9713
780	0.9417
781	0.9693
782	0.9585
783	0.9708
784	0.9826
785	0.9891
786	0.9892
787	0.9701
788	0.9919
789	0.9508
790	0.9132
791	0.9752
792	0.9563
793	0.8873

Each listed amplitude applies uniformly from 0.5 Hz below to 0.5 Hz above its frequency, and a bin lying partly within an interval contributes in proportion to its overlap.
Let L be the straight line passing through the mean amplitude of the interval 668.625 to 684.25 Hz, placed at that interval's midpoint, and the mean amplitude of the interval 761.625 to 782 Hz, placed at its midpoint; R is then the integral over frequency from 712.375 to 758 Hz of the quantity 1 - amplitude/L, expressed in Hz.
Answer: -3.3 Hz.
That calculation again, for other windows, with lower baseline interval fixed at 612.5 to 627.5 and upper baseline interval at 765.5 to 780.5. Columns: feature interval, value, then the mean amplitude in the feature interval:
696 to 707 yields -3.8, 1.27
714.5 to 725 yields -1.6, 1.09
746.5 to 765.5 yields -0.9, 0.987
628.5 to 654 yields -1.5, 1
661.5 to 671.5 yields -0.7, 1.01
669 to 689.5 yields -3.7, 1.11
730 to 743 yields -1.9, 1.08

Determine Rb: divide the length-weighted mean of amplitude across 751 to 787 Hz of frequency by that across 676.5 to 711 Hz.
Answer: 0.79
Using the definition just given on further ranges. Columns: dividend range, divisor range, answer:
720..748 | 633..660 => 1.07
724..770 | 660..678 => 1.01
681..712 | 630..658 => 1.24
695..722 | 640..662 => 1.18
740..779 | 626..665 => 0.99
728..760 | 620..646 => 1.08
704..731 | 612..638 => 1.22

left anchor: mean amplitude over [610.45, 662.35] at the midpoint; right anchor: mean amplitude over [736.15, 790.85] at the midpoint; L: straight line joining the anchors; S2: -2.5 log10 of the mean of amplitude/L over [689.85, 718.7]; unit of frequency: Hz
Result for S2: -0.24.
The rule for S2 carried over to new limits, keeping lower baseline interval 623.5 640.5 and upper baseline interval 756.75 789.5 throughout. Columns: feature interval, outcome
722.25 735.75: -0.14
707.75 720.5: -0.21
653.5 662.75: -0.06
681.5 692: -0.24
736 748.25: -0.12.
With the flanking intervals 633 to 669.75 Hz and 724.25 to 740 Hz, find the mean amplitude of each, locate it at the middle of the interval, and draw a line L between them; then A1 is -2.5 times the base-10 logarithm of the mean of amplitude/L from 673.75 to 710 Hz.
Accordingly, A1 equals -0.15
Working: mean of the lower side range 1.01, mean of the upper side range 1.09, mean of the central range 1.21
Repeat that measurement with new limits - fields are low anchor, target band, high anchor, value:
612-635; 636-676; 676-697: 0.060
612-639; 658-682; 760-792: -0.098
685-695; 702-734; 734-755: -0.022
